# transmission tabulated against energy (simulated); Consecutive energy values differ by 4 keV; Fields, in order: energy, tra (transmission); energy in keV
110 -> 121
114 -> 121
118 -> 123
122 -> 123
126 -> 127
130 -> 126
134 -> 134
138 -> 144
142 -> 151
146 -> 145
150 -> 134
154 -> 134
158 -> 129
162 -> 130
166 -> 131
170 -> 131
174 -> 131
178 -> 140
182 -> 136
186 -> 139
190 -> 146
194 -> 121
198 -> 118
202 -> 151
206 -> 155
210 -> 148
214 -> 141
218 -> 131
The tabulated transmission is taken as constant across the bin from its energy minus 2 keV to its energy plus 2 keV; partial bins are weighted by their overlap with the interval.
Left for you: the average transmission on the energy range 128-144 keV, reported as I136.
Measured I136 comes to 139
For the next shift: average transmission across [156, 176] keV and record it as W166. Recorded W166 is 130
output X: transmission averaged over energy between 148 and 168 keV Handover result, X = 132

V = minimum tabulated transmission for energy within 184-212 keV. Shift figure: 118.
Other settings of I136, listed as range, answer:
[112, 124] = 122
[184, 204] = 135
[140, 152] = 143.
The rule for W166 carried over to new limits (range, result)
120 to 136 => 128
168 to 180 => 134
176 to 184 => 138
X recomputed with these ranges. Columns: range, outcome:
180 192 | 140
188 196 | 134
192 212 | 139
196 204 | 134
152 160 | 132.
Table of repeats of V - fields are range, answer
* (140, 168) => 129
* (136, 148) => 144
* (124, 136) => 126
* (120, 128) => 123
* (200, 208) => 151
